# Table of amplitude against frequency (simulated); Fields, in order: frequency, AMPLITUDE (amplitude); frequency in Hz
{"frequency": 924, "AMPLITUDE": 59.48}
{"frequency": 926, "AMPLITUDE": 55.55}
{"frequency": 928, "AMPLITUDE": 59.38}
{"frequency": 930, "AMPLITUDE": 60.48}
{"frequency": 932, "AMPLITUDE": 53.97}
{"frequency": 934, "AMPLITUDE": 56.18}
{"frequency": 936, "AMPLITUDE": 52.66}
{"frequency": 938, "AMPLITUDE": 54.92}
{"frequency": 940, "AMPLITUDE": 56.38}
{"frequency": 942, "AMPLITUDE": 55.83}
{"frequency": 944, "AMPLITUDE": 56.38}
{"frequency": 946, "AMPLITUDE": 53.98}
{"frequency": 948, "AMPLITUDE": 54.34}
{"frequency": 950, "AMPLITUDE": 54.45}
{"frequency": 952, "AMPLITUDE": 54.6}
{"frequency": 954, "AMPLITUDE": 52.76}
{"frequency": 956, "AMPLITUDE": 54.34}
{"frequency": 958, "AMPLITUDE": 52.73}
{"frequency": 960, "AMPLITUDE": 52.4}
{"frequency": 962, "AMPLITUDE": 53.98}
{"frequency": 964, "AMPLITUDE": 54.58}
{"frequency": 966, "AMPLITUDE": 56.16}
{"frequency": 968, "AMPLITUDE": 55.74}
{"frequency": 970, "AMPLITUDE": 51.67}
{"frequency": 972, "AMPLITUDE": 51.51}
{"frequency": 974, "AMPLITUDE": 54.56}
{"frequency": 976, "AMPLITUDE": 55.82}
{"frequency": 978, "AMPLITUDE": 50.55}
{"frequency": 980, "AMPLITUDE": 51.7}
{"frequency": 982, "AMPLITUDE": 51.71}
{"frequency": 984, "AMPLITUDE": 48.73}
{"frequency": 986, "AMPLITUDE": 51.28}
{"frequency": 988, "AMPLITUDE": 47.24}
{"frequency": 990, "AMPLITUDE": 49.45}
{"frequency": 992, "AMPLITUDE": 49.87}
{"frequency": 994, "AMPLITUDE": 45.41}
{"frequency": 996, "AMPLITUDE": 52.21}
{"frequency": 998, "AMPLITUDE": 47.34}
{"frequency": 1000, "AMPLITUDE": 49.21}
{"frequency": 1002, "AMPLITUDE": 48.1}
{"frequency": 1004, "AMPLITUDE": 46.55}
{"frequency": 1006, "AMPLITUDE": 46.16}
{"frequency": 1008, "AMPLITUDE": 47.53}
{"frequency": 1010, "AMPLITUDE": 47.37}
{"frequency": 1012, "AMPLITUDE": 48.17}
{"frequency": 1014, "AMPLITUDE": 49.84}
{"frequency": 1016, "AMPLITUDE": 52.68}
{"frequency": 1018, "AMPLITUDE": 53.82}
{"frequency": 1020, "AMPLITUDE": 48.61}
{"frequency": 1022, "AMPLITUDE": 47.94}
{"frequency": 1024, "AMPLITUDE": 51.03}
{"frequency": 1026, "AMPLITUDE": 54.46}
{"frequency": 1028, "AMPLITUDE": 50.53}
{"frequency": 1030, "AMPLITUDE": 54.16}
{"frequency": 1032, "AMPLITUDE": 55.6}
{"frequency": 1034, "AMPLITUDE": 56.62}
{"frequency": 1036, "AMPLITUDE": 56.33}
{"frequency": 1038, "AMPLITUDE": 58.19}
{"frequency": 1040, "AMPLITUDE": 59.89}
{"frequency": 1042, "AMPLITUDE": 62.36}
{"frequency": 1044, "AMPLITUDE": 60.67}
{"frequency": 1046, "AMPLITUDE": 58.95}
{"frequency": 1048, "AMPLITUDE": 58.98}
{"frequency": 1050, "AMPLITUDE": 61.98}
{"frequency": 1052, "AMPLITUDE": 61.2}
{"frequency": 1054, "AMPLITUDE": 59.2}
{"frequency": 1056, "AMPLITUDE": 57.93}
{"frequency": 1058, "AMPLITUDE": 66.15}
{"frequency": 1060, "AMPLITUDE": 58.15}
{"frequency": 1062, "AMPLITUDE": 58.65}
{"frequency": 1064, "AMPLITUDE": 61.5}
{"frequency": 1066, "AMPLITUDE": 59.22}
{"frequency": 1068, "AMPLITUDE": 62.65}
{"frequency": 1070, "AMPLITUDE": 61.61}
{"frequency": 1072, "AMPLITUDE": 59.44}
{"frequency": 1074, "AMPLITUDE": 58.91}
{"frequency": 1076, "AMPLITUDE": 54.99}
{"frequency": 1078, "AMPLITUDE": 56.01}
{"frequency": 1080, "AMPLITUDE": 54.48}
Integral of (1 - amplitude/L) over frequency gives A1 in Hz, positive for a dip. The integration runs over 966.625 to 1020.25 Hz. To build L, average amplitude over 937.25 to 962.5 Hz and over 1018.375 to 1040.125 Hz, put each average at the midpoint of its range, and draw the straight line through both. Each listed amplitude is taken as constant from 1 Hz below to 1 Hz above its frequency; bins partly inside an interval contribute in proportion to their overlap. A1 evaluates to 3.8 Hz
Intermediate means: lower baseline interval 54.4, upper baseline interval 53.7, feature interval 50.2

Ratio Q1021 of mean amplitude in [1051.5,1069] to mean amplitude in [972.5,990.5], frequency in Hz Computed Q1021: 1.18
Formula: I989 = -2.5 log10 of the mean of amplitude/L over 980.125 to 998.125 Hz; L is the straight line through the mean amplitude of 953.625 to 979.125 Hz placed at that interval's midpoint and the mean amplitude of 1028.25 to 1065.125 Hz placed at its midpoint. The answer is 0.12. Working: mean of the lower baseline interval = 53.6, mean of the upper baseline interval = 59.1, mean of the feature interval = 49.5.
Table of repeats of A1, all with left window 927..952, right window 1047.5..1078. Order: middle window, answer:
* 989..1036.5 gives 6.5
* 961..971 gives 0.4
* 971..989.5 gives 1.8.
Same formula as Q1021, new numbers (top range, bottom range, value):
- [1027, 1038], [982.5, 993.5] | 1.12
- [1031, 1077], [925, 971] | 1.08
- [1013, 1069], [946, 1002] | 1.10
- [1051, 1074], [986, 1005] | 1.25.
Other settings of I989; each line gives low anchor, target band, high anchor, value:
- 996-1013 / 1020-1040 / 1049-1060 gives 0.01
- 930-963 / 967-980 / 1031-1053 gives 0.05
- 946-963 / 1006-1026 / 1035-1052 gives 0.17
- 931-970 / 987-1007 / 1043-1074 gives 0.18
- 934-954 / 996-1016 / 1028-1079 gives 0.18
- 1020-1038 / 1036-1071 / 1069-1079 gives -0.08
